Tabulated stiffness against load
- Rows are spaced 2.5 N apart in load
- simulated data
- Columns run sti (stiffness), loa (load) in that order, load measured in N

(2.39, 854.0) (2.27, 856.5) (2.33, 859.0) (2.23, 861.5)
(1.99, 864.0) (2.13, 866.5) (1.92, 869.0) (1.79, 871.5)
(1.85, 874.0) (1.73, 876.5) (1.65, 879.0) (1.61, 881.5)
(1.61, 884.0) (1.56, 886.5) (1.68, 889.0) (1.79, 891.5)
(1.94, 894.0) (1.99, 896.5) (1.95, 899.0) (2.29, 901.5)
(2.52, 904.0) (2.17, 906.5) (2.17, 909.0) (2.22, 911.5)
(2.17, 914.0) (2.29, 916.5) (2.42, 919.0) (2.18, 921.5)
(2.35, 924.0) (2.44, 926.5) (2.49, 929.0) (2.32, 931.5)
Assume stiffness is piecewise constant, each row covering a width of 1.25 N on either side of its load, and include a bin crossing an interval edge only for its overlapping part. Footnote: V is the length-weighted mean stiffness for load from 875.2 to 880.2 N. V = 1.69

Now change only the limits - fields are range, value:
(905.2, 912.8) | 2.19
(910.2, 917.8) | 2.23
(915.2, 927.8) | 2.34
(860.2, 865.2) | 2.11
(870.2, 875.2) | 1.82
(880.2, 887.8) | 1.59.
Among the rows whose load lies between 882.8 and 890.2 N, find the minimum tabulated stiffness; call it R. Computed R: 1.56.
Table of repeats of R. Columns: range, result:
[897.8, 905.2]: 1.95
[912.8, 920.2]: 2.17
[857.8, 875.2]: 1.79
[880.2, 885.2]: 1.61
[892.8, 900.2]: 1.94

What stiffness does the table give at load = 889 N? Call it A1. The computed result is 1.68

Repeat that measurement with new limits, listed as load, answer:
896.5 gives 1.99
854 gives 2.39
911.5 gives 2.22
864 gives 1.99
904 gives 2.52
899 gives 1.95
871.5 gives 1.79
